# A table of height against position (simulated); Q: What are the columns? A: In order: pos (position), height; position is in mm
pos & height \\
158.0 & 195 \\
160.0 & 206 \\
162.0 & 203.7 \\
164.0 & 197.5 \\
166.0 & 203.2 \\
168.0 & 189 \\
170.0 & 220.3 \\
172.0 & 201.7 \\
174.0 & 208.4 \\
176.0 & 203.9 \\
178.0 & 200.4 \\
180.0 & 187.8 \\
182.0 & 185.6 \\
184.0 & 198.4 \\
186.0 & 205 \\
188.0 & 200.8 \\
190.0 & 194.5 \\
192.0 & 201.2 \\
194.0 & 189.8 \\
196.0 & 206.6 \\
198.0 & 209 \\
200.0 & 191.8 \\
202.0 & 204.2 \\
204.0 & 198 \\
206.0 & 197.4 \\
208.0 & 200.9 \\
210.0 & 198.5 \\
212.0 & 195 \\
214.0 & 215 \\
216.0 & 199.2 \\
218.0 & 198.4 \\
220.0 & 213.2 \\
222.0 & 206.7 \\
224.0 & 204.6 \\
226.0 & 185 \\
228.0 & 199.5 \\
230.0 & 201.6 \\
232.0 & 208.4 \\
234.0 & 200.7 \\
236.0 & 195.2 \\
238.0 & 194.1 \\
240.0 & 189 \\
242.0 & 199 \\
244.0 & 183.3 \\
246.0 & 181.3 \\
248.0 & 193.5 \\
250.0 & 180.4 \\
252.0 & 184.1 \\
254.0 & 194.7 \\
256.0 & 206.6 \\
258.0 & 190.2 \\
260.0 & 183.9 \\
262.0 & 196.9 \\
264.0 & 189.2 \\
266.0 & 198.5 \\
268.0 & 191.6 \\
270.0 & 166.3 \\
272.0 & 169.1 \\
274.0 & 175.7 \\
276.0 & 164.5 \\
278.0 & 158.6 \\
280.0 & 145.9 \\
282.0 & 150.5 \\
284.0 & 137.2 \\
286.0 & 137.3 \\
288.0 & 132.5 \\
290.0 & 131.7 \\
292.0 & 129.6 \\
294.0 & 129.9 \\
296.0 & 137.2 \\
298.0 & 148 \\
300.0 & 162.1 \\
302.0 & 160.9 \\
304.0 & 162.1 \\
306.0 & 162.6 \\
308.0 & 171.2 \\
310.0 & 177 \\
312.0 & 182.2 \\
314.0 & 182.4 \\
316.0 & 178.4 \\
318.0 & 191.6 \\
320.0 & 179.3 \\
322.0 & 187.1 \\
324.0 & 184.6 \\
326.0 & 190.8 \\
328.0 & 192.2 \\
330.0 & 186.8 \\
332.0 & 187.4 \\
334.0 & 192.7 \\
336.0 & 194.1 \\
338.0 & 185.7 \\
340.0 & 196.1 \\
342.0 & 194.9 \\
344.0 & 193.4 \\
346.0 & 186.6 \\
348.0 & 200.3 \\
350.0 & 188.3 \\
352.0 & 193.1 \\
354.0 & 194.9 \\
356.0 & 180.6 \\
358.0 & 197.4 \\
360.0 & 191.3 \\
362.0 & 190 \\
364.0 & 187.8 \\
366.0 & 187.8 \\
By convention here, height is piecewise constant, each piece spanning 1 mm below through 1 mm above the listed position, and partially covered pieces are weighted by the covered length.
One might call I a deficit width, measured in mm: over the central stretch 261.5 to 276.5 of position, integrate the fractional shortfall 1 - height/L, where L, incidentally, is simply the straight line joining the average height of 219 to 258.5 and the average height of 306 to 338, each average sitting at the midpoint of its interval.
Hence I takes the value 0.8 mm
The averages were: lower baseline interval 196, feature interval 182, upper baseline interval 184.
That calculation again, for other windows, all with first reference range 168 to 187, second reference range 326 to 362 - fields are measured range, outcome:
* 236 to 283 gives 3.3 mm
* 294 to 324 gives 3.7 mm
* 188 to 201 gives 0.0 mm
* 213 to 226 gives -0.4 mm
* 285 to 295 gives 3.2 mm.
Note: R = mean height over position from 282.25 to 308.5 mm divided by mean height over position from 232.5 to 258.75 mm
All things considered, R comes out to 0.8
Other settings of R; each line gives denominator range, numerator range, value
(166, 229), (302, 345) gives 0.92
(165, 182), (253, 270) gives 0.96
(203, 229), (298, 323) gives 0.86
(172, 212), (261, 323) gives 0.82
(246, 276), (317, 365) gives 1.02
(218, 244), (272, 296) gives 0.73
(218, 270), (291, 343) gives 0.90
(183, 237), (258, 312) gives 0.80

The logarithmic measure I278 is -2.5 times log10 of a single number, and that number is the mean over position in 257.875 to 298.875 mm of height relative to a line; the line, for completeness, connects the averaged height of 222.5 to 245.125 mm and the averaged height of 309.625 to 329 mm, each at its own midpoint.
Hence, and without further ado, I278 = 0.19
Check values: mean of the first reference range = 197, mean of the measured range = 160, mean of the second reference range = 185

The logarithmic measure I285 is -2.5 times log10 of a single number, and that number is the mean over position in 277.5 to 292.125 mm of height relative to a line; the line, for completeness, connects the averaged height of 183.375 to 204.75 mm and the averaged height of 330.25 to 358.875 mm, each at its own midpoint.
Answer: 0.356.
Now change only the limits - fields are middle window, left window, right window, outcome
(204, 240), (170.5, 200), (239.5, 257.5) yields -0.03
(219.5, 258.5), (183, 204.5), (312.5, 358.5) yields 0.01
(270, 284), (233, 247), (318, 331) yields 0.19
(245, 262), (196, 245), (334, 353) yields 0.04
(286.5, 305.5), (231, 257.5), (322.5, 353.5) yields 0.31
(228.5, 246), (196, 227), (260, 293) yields -0.06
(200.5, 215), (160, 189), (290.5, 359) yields -0.03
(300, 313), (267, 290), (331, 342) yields 0.03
